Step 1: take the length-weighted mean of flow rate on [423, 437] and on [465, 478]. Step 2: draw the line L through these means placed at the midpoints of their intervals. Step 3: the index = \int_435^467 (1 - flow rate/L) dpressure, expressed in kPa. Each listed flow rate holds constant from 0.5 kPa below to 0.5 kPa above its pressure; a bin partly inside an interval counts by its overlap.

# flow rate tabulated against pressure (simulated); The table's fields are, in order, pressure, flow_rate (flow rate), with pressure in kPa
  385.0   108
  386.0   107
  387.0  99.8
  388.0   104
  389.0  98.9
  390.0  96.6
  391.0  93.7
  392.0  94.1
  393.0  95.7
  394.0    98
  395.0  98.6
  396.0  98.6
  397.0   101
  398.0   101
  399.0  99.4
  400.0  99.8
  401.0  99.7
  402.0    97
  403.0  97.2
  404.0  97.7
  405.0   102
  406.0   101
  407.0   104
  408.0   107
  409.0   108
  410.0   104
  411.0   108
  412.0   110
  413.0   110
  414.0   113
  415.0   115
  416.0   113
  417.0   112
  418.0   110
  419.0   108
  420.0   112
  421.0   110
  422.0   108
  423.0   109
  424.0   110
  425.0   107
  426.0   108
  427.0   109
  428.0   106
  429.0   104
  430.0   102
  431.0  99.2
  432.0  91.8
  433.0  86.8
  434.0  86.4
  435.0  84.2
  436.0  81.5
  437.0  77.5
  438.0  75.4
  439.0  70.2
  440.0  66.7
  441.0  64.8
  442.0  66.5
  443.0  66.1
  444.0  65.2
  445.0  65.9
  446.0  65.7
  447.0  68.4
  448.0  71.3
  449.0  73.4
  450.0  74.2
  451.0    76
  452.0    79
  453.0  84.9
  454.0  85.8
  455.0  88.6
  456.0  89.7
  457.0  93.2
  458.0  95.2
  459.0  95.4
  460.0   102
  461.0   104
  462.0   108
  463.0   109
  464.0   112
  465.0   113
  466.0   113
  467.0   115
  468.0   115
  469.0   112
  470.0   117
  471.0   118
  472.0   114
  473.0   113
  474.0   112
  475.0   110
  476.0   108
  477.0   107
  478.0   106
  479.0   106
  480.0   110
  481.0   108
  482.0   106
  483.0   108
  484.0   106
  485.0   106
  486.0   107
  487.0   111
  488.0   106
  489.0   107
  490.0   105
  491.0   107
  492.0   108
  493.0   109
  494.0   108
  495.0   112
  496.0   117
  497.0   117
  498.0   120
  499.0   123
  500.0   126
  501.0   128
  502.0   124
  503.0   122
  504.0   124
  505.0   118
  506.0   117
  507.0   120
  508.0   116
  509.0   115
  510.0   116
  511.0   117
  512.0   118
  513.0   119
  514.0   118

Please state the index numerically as 6.4 kPa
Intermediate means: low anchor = 97.8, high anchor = 113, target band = 84.4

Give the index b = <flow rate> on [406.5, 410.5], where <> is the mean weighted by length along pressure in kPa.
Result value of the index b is 106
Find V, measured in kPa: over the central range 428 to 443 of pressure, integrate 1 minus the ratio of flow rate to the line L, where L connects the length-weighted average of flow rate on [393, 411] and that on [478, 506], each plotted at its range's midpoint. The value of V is 3.2 kPa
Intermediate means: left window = 101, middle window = 82.9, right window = 113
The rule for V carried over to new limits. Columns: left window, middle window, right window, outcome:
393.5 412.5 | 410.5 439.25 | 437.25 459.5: -3.76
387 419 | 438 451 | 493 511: 4.84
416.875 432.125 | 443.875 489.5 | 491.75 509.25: 5.61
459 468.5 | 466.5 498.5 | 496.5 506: 1.47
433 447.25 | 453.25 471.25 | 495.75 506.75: -2.78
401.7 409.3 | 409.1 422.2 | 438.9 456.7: -2.11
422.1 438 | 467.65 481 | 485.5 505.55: -0.26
